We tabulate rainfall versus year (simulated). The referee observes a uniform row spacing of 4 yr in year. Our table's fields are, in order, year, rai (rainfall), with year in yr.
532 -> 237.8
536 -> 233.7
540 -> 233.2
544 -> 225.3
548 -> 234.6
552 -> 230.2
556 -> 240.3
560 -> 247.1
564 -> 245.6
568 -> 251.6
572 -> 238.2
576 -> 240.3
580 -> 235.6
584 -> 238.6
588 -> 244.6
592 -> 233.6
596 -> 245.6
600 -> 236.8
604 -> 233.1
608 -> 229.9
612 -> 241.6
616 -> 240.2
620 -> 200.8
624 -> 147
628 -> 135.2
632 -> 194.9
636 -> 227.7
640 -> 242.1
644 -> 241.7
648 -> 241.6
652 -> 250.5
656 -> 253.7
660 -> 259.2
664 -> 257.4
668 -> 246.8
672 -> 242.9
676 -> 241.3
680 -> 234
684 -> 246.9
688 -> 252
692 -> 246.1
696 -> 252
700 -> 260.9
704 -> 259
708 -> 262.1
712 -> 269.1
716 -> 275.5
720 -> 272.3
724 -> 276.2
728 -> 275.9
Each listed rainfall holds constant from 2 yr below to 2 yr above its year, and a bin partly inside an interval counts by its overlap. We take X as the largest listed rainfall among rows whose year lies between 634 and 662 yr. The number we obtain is 259.2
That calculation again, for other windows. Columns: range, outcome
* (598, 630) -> 241.6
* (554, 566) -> 247.1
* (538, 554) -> 234.6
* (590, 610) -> 245.6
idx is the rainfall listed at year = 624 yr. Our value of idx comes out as 147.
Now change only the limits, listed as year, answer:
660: 259.2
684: 246.9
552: 230.2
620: 200.8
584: 238.6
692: 246.1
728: 275.9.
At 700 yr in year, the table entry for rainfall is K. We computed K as 260.9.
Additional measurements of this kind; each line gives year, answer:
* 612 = 241.6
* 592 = 233.6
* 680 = 234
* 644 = 241.7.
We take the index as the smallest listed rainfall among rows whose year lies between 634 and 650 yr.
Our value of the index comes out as 227.7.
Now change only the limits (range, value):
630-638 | 194.9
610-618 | 240.2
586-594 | 233.6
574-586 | 235.6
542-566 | 225.3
